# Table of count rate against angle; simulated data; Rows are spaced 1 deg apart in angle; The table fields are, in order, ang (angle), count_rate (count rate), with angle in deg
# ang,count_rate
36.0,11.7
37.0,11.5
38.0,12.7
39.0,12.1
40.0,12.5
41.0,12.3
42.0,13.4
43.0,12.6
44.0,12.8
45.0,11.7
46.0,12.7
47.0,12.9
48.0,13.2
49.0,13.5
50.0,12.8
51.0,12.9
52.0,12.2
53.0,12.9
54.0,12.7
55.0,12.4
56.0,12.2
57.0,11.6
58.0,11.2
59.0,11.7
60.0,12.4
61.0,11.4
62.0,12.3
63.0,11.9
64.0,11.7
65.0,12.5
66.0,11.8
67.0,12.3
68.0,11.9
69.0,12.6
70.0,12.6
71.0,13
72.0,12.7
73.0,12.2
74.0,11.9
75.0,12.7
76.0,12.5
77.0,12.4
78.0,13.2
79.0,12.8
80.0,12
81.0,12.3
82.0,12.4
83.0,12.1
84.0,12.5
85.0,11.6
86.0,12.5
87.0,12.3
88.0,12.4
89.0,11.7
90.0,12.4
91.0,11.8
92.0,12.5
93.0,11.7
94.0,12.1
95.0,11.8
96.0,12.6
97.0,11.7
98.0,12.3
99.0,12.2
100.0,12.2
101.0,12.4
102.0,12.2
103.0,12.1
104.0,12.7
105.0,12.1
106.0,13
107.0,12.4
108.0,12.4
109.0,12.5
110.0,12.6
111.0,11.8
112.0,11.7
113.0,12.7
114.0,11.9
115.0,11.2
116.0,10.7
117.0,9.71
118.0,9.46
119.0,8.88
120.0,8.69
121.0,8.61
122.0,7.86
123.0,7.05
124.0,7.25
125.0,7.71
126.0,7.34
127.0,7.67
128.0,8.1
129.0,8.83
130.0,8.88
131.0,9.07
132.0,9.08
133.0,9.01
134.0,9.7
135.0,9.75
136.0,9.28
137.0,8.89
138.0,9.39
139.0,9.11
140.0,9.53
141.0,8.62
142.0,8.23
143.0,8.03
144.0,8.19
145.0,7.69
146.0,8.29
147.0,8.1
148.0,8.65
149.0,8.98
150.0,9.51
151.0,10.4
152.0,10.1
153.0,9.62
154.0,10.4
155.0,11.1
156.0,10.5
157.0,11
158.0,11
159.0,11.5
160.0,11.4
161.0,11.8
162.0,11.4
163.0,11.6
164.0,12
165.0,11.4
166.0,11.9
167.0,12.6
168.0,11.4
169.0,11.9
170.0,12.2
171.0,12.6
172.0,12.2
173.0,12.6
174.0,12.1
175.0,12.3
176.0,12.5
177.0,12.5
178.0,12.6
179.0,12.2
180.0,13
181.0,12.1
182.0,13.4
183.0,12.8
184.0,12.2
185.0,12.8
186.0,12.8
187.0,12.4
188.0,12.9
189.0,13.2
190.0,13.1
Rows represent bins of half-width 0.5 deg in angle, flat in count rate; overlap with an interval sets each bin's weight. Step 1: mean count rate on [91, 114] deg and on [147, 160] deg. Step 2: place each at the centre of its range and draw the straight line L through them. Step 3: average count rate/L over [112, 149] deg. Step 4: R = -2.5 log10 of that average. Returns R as 0.235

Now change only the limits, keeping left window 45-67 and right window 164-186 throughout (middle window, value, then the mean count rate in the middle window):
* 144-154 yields 0.335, 9.06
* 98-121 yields 0.070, 11.6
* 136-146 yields 0.386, 8.65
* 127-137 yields 0.343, 9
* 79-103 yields 0.013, 12.2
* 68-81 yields -0.017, 12.5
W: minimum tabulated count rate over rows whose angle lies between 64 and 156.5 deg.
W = 7.05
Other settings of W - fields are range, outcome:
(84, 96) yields 11.6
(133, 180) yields 7.69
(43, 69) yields 11.2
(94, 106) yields 11.7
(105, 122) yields 7.86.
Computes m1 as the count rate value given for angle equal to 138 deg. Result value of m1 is 9.39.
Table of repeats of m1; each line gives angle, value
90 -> 12.4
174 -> 12.1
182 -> 13.4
